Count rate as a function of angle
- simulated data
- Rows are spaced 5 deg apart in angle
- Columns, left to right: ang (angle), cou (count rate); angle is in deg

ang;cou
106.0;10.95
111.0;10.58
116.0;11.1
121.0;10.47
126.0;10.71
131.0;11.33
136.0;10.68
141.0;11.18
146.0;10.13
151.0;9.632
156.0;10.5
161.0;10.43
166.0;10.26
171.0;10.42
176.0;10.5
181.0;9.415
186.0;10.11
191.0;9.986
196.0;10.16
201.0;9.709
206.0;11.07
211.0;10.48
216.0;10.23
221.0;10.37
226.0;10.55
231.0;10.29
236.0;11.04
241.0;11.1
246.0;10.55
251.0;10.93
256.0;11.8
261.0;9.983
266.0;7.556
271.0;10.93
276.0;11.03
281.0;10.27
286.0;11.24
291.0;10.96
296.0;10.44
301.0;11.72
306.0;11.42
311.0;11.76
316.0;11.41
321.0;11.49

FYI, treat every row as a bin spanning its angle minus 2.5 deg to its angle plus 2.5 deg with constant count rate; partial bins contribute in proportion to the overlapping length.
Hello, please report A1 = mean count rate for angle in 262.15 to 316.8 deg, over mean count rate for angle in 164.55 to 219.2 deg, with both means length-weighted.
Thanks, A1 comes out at 1.1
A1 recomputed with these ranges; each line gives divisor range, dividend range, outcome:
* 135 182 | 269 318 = 1.08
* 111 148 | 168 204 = 0.93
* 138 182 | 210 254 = 1.03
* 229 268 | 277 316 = 1.07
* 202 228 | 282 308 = 1.06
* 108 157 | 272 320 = 1.05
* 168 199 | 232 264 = 1.07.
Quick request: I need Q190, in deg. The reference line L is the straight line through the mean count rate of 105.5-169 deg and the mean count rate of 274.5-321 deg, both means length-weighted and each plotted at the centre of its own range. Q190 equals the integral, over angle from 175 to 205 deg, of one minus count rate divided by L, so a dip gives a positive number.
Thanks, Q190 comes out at 2.2 deg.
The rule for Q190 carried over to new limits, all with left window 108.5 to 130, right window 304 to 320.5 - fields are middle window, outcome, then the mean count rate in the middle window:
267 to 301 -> 2.0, 10.7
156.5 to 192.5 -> 2.6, 10.2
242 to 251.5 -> 0.4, 10.8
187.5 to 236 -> 3.4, 10.3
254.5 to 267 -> 1.6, 9.88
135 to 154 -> 0.8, 10.4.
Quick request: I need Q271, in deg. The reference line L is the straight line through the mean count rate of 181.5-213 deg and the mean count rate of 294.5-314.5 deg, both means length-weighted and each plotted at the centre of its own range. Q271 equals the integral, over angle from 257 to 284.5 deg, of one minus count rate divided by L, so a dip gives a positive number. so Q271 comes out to 2.3 deg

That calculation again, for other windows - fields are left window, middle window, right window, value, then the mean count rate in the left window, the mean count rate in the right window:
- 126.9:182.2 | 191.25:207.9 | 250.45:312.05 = 0.5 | 10.4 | 10.7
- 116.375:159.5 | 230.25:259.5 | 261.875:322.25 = -0.6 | 10.6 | 10.8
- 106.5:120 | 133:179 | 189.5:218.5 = 0.7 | 10.8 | 10.3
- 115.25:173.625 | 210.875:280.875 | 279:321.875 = 3.1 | 10.6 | 11.2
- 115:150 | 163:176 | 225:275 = 0.3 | 10.7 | 10.5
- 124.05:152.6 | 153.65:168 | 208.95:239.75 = 0.3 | 10.6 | 10.5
